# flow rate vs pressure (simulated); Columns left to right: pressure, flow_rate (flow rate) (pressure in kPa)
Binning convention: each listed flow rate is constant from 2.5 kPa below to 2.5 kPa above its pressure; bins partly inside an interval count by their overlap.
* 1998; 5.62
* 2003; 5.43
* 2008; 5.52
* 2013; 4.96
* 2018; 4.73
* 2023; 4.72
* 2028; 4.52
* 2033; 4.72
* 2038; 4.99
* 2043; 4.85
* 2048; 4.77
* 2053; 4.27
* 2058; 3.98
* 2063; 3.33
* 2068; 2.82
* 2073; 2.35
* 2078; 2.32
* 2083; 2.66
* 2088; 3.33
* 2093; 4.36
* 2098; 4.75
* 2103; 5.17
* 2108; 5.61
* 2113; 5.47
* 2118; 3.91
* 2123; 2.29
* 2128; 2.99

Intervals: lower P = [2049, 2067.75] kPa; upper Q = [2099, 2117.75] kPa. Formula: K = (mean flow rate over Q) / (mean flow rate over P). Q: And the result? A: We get 1.36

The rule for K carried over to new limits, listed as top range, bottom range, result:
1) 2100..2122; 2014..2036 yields 1.03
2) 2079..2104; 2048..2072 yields 1.07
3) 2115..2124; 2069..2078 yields 1.39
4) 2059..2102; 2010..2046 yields 0.70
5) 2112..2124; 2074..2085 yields 1.58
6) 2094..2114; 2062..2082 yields 1.95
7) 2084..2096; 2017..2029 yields 0.80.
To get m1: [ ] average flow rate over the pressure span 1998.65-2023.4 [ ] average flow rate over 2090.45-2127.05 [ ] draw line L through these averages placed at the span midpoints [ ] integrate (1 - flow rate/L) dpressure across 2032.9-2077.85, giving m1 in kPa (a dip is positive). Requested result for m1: 8.9 kPa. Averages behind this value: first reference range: 5.14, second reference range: 4.44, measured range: 3.88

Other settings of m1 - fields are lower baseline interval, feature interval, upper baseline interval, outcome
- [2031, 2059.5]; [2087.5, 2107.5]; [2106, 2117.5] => 1.9 kPa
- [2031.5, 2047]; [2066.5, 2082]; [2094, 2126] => 7.2 kPa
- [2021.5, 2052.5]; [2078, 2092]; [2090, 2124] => 4.9 kPa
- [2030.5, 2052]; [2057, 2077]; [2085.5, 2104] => 6.9 kPa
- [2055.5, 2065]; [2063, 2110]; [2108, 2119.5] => 7.5 kPa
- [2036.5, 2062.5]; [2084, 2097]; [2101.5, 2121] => 2.7 kPa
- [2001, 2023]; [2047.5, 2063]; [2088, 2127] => 2.1 kPa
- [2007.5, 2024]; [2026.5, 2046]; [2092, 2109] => 0.7 kPa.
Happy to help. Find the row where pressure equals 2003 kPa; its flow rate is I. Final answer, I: 5.43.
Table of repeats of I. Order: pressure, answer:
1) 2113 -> 5.47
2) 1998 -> 5.62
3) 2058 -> 3.98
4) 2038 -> 4.99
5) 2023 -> 4.72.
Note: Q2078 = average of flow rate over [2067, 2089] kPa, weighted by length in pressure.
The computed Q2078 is 2.64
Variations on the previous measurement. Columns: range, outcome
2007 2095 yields 4.04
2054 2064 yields 3.8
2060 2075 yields 2.89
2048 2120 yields 3.91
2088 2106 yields 4.58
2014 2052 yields 4.75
